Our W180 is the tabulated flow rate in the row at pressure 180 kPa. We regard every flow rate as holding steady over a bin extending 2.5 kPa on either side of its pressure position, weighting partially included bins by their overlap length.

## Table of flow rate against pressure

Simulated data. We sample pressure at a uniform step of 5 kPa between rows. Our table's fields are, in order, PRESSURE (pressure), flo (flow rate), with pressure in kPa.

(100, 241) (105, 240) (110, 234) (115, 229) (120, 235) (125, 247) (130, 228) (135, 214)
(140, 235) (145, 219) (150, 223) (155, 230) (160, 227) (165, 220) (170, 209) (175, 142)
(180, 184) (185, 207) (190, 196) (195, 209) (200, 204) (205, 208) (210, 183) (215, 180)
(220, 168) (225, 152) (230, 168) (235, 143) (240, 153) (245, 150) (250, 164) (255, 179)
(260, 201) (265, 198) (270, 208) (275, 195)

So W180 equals 184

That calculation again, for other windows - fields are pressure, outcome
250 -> 164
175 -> 142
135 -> 214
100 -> 241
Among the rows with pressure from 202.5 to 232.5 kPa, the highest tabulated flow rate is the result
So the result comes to 208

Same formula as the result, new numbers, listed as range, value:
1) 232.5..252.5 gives 164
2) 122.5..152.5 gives 247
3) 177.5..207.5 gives 209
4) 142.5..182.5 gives 230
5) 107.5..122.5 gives 235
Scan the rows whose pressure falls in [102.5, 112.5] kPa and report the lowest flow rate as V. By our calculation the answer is 234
